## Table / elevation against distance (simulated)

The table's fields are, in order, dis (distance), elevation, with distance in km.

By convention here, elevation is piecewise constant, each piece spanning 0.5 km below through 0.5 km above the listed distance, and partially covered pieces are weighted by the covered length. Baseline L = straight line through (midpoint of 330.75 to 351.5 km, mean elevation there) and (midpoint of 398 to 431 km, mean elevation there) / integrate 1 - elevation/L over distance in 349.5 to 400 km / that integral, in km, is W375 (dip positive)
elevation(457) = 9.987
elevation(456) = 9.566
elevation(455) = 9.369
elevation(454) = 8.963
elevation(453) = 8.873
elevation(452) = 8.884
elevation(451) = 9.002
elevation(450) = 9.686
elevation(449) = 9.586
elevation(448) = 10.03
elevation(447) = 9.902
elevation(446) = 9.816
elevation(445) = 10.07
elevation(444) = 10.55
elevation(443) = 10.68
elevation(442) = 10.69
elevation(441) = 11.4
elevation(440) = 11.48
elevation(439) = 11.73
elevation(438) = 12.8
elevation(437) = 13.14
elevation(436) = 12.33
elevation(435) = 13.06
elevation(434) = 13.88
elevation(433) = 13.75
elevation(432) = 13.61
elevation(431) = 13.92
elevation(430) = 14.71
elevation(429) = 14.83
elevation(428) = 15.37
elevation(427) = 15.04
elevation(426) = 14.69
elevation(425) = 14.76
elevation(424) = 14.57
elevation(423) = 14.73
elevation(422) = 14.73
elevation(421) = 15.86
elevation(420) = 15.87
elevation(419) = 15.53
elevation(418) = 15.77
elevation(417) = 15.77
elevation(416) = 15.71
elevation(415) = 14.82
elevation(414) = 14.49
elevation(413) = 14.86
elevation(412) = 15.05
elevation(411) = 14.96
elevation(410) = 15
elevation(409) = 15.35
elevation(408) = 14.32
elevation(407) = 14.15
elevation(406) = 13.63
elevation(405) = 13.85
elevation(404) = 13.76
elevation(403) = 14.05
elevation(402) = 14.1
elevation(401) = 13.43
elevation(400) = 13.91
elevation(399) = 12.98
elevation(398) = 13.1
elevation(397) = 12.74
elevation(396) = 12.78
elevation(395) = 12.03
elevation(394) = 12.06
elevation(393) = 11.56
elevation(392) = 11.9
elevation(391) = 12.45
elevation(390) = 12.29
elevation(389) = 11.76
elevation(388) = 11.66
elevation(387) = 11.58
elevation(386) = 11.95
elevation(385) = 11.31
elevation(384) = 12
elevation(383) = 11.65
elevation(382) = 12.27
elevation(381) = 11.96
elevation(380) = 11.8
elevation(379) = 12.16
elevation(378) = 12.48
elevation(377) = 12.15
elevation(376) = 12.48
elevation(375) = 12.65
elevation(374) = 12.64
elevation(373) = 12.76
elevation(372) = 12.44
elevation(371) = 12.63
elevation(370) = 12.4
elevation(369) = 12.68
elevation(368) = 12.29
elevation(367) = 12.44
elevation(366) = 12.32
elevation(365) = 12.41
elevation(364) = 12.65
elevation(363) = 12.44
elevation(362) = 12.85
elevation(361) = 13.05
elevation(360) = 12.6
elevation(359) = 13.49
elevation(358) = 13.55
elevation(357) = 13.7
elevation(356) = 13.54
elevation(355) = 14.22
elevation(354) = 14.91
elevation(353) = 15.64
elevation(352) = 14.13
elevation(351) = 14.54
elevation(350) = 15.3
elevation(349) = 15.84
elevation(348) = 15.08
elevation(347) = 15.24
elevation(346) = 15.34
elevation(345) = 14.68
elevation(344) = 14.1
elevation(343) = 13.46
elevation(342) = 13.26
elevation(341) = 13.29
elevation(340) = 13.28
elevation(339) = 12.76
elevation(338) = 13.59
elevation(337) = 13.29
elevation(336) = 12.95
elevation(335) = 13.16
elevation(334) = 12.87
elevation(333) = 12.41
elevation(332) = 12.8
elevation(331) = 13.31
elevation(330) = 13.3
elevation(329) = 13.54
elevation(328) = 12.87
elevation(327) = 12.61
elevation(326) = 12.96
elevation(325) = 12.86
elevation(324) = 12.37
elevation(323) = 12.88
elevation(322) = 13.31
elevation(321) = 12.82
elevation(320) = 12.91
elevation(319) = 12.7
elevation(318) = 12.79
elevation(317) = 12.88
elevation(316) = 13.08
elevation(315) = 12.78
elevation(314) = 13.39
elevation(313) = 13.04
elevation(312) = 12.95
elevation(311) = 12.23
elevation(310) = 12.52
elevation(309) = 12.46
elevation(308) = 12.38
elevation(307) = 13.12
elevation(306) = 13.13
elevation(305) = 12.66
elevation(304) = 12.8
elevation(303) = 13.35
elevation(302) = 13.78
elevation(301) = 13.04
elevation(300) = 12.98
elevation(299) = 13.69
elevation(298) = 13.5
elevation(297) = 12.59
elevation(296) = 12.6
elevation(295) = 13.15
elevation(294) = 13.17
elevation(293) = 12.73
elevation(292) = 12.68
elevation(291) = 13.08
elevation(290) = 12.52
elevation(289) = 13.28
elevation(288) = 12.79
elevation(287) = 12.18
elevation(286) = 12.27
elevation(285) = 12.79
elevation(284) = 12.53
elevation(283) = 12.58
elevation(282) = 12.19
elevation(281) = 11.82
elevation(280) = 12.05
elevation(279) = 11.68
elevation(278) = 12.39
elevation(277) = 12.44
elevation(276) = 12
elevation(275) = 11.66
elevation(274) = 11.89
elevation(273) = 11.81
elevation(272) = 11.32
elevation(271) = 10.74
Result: 5.3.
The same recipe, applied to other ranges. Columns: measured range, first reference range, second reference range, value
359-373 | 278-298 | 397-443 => 0.9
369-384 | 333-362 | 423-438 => 1.8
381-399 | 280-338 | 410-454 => 1.2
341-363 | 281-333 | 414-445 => -1.6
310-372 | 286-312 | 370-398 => -3.9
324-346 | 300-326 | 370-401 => -0.9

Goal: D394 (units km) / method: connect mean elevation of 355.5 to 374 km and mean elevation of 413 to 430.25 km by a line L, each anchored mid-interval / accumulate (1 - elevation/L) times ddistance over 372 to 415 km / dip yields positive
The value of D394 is 3.1 km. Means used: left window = 12.8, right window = 15.1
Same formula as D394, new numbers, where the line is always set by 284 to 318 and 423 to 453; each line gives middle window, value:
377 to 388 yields 0.49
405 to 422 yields -3.74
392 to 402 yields -0.29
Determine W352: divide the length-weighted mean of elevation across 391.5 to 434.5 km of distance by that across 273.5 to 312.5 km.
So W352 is 1.12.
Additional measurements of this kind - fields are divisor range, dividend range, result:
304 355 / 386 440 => 1.03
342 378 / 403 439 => 1.07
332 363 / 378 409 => 0.92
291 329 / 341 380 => 1.04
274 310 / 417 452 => 1.01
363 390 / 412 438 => 1.20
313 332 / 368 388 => 0.94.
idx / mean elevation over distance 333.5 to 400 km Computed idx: 13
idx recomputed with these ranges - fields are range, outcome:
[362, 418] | 13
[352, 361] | 13.9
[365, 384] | 12.3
